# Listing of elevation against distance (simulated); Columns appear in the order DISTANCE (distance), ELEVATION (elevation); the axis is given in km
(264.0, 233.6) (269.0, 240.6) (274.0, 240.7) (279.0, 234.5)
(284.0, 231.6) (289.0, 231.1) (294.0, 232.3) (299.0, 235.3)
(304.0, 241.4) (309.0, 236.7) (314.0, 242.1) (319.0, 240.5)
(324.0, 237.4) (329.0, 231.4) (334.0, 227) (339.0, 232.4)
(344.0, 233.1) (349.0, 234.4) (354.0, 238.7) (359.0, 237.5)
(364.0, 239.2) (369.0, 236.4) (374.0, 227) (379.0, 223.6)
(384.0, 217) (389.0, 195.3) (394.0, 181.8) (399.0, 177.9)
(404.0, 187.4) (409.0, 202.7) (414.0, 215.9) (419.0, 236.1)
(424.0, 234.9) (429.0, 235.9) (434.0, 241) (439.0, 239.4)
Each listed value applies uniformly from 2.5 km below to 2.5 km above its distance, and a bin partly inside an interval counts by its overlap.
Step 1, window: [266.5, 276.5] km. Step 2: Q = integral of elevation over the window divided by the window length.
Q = 241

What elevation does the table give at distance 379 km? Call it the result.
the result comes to 223.6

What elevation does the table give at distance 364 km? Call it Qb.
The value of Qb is 239.2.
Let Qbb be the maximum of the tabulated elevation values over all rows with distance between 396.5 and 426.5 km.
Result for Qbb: 236.1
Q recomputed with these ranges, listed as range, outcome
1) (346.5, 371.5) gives 237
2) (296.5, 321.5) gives 239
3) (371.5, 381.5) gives 225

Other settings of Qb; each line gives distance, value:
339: 232.4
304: 241.4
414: 215.9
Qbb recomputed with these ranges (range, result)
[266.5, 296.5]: 240.7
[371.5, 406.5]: 227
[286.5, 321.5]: 242.1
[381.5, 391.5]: 217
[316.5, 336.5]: 240.5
